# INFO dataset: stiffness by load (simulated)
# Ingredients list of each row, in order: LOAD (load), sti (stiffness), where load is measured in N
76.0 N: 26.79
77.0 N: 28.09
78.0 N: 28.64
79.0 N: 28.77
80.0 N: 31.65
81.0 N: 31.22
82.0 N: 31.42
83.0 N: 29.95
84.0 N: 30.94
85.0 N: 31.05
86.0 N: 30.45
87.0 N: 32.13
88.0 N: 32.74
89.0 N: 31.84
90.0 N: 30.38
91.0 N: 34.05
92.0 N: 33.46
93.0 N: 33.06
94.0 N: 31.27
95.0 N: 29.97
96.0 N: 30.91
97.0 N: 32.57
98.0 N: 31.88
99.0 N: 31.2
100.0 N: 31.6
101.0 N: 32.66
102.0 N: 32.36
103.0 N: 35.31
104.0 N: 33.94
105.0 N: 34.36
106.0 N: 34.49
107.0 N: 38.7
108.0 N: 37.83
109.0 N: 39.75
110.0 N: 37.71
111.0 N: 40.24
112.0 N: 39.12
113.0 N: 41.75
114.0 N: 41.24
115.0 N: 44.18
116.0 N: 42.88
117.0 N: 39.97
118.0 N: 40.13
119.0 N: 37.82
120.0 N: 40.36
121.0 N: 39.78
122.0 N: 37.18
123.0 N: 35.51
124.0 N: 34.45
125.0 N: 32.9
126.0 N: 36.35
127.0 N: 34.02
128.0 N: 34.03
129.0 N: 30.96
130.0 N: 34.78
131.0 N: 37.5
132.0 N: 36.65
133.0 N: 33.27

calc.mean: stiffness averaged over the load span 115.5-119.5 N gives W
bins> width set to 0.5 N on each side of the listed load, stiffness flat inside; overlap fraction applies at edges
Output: 40.2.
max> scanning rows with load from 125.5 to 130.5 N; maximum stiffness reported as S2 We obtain 36.35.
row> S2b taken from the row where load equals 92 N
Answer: 33.46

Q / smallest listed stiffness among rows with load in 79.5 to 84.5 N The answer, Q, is 29.95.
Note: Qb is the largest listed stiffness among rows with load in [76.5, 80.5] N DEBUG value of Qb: 31.65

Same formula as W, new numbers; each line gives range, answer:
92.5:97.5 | 31.6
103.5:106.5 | 34.3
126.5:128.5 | 34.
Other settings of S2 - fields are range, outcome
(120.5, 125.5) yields 39.78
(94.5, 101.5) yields 32.66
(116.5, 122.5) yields 40.36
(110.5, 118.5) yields 44.18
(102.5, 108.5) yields 38.7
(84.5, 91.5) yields 34.05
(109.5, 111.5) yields 40.24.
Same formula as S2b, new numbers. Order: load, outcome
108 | 37.83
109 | 39.75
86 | 30.45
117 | 39.97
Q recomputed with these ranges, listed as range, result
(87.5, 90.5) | 30.38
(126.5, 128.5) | 34.02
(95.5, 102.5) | 30.91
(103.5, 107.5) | 33.94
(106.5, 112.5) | 37.71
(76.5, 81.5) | 28.09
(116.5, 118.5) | 39.97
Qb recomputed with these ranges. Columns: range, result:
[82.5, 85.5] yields 31.05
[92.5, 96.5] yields 33.06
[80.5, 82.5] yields 31.42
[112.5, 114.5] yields 41.75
